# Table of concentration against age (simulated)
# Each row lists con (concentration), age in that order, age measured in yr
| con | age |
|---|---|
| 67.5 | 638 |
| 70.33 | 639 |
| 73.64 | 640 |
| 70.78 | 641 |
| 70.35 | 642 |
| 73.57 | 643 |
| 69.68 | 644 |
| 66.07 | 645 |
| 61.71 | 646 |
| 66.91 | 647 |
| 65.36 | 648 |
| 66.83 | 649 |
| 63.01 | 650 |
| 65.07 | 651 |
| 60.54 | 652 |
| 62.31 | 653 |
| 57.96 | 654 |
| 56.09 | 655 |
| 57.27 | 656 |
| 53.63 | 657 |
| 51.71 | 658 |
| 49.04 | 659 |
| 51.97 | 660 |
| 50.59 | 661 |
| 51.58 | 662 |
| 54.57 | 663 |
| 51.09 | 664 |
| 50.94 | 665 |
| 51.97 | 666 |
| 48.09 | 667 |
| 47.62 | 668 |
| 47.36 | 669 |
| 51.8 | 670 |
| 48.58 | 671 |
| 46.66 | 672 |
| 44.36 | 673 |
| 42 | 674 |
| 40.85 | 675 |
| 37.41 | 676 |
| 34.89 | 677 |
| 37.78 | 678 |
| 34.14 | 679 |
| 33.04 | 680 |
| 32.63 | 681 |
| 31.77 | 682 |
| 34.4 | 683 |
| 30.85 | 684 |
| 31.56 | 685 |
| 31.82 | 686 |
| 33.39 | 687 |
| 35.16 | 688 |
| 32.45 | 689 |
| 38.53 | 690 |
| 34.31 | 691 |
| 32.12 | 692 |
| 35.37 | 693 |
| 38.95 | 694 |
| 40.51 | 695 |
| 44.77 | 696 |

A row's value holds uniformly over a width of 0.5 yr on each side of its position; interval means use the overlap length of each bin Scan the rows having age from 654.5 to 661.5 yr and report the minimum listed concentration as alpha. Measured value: 49.04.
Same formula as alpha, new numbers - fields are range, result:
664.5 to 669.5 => 47.36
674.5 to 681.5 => 32.63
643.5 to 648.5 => 61.71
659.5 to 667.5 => 48.09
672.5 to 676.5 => 37.41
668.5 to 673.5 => 44.36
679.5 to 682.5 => 31.77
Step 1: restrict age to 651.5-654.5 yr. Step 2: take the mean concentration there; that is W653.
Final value 60.3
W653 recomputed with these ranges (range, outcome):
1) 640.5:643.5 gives 71.6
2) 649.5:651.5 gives 64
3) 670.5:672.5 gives 47.6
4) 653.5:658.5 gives 55.3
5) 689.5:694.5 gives 35.9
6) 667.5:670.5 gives 48.9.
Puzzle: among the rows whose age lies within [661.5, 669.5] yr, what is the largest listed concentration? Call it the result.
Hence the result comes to 54.57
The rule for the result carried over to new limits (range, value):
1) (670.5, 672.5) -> 48.58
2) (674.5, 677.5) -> 40.85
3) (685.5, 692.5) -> 38.53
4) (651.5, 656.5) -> 62.31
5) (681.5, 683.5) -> 34.4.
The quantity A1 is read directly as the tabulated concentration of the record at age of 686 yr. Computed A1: 31.82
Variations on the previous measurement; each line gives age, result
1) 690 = 38.53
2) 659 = 49.04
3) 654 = 57.96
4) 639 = 70.33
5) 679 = 34.14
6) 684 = 30.85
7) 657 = 53.63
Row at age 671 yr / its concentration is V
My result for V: 48.58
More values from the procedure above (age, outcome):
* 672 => 46.66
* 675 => 40.85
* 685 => 31.56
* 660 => 51.97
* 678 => 37.78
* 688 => 35.16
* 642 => 70.35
